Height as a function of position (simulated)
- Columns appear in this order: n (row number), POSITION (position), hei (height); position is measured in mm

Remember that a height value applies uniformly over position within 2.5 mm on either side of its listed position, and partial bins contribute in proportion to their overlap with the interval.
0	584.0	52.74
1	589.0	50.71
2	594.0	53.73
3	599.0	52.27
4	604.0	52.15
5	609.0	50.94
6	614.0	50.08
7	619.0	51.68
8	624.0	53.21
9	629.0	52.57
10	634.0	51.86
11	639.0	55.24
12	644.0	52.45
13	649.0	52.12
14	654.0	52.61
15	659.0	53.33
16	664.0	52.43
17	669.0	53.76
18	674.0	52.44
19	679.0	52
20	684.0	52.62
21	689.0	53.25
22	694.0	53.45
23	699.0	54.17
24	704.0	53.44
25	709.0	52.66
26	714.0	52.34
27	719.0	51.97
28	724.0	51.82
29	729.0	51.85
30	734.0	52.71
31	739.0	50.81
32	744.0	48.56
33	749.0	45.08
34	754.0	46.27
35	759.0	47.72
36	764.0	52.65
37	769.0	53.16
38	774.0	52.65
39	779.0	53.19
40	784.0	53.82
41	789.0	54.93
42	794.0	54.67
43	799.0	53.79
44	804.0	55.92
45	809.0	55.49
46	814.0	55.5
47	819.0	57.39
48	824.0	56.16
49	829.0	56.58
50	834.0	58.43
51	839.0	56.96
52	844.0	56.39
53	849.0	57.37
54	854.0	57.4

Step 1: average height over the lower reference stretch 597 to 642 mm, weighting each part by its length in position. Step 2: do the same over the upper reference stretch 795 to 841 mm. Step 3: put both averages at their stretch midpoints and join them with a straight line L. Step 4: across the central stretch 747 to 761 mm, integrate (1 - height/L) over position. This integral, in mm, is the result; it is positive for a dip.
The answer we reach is 2.18 mm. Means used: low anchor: 52.2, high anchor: 56.2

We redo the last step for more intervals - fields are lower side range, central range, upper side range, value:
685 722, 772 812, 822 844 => 1.0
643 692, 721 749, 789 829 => 1.8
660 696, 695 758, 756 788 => 1.9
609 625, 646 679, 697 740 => -0.5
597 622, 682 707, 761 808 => -0.4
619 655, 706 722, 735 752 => -0.9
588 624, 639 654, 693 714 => -0.1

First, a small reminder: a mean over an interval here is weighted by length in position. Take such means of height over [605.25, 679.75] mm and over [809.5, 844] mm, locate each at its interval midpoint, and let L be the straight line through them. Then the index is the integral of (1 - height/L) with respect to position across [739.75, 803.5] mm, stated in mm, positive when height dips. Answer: 4.6 mm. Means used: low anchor 52.5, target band 51.5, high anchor 56.7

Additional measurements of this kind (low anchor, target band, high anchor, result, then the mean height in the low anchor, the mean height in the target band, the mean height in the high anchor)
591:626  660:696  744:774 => -1.5 mm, 52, 52.9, 49.2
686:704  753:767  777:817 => 1.3 mm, 53.6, 49.3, 54.7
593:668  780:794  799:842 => 0.4 mm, 52.4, 54.3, 56.4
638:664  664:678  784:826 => 0.1 mm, 53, 52.9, 55.4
